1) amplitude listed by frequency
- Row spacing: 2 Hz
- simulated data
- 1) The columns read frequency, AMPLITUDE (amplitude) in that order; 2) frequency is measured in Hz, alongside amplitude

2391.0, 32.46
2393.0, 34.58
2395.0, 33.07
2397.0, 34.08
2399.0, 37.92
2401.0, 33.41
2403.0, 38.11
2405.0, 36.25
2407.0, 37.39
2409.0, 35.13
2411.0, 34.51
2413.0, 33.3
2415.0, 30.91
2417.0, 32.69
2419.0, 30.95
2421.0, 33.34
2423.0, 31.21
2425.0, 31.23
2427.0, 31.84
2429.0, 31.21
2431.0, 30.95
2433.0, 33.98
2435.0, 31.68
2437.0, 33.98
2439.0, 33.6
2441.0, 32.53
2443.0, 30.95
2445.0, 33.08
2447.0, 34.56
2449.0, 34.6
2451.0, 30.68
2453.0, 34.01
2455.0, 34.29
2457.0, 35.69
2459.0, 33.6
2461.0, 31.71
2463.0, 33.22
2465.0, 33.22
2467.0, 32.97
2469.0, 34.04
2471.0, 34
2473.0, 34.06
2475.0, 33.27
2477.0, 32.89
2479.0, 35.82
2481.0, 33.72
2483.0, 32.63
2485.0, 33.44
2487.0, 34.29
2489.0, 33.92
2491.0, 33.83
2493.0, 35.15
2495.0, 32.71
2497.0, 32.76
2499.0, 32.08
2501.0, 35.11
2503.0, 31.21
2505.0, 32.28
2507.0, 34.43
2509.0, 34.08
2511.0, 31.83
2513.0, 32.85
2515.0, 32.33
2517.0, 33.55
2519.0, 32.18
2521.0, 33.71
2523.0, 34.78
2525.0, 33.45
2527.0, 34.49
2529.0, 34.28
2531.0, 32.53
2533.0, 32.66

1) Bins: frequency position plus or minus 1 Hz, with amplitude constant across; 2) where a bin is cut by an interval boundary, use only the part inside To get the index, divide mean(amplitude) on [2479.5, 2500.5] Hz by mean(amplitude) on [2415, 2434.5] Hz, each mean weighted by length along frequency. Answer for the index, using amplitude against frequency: 1.1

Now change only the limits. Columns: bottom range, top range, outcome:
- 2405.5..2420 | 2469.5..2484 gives 1.00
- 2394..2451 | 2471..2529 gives 1.00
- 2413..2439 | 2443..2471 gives 1.04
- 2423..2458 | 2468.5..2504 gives 1.02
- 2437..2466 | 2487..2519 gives 1.00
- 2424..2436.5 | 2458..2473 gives 1.04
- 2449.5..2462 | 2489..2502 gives 1.01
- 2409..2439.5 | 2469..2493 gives 1.04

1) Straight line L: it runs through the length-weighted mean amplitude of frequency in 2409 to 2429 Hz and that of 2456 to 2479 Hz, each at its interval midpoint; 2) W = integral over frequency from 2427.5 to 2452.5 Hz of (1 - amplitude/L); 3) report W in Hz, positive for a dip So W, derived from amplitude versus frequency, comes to 0.2 Hz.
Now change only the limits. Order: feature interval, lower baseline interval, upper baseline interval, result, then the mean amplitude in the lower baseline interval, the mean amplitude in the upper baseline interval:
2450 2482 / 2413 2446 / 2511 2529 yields -0.9 Hz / 32.2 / 33.4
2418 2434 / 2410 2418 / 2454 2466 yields 0.6 Hz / 32.9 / 33.6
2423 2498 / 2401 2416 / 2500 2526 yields 1.9 Hz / 35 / 33.2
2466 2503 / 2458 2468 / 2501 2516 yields -0.8 Hz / 32.9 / 32.9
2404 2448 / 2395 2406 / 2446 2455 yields 2.1 Hz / 35.7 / 33.6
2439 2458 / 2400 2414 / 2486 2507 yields 0.6 Hz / 35.4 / 33.4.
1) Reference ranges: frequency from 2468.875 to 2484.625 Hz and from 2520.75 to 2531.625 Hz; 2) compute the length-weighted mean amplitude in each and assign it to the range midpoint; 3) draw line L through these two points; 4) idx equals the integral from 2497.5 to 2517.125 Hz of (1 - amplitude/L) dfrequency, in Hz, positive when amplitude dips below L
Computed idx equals 0.5 Hz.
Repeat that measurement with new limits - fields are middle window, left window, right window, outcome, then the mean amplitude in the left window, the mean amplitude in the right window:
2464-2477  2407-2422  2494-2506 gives -0.3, 33.3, 32.7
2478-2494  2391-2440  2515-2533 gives -0.3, 33.5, 33.5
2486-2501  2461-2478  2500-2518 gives -0.2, 33.4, 33.1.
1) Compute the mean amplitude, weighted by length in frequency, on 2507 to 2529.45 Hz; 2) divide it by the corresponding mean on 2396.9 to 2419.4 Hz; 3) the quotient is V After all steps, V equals 0.96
